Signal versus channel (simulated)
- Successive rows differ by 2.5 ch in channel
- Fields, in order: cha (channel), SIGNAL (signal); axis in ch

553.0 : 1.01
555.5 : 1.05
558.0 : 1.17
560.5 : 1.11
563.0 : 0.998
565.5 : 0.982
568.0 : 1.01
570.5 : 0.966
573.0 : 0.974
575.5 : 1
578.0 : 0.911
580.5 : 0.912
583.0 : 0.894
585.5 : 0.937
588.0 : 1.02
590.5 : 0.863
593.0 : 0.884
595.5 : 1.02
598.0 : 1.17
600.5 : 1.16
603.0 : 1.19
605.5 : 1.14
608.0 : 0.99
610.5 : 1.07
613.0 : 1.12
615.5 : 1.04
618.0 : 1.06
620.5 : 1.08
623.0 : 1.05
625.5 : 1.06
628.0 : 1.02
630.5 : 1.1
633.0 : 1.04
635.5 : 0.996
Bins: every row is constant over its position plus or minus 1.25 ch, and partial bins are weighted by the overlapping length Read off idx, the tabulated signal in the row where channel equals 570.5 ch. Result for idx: 0.966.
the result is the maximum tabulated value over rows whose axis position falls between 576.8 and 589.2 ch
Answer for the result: 1.02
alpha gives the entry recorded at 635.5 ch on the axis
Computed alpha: 0.996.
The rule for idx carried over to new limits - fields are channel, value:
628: 1.02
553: 1.01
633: 1.04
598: 1.17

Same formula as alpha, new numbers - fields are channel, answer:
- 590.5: 0.863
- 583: 0.894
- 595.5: 1.02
